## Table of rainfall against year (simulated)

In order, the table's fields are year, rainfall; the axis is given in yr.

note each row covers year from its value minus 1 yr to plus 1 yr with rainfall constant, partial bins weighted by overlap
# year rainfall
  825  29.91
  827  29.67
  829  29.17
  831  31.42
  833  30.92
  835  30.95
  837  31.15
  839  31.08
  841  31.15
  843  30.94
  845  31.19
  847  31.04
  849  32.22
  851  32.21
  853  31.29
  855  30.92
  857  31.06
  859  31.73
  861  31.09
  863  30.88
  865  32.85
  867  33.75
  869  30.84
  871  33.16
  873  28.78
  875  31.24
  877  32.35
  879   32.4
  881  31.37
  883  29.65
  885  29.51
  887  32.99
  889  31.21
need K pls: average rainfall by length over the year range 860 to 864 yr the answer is 31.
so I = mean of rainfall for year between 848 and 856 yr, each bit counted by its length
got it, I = 31.7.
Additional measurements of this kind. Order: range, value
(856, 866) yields 31.5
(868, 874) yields 30.9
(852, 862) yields 31.2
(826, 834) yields 30.3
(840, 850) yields 31.3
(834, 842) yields 31.1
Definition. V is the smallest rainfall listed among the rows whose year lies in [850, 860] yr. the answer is 30.92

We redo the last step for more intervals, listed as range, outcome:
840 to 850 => 30.94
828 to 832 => 29.17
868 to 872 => 30.84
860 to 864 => 30.88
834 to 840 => 30.95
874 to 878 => 31.24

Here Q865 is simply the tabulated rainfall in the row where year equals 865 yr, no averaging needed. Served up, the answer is 32.85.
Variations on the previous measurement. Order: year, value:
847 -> 31.04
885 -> 29.51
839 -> 31.08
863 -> 30.88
